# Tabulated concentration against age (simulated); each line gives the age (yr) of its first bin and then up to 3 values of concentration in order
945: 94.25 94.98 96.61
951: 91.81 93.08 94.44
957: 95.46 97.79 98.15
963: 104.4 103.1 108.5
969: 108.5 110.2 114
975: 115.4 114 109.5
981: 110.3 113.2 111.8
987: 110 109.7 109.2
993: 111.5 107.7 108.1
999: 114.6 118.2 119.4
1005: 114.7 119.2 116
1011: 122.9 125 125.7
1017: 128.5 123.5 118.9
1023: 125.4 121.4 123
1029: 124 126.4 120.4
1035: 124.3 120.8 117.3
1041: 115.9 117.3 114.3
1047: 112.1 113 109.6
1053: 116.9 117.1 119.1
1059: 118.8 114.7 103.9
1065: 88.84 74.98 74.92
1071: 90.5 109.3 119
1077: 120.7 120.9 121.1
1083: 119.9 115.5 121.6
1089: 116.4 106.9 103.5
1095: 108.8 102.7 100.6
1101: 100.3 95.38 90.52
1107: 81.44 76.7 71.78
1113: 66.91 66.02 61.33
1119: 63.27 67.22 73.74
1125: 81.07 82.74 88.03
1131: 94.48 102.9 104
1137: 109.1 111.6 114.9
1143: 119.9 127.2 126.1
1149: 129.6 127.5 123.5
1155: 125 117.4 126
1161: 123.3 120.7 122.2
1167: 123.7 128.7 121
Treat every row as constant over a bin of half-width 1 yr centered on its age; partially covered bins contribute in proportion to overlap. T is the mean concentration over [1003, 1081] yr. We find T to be 115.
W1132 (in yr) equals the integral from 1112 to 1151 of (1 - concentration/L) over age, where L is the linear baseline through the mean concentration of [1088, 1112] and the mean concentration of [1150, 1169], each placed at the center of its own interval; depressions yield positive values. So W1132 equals 5.8 yr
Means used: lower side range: 96.3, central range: 95.1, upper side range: 124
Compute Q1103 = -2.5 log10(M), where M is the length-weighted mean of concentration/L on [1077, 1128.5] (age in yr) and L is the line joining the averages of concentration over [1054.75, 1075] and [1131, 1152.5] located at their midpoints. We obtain 0.16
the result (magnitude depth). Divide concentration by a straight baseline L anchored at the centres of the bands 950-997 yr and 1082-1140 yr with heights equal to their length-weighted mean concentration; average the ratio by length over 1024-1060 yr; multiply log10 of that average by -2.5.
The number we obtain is -0.190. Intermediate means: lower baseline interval 106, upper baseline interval 92.6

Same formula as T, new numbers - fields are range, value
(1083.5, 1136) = 90.4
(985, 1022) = 117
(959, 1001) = 110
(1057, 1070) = 97.8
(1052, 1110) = 105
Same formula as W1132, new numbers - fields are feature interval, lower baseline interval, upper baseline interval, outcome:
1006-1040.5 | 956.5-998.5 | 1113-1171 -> -4.78 yr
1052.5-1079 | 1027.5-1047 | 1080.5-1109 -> 1.57 yr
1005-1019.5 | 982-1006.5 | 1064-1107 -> -1.51 yr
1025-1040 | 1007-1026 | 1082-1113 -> -0.50 yr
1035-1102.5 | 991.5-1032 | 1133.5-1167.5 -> 5.56 yr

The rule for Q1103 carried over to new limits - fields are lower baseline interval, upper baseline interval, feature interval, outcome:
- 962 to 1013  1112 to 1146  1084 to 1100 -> -0.14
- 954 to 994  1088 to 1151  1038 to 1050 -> -0.13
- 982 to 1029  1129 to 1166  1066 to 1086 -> 0.10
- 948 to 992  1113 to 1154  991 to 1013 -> -0.11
